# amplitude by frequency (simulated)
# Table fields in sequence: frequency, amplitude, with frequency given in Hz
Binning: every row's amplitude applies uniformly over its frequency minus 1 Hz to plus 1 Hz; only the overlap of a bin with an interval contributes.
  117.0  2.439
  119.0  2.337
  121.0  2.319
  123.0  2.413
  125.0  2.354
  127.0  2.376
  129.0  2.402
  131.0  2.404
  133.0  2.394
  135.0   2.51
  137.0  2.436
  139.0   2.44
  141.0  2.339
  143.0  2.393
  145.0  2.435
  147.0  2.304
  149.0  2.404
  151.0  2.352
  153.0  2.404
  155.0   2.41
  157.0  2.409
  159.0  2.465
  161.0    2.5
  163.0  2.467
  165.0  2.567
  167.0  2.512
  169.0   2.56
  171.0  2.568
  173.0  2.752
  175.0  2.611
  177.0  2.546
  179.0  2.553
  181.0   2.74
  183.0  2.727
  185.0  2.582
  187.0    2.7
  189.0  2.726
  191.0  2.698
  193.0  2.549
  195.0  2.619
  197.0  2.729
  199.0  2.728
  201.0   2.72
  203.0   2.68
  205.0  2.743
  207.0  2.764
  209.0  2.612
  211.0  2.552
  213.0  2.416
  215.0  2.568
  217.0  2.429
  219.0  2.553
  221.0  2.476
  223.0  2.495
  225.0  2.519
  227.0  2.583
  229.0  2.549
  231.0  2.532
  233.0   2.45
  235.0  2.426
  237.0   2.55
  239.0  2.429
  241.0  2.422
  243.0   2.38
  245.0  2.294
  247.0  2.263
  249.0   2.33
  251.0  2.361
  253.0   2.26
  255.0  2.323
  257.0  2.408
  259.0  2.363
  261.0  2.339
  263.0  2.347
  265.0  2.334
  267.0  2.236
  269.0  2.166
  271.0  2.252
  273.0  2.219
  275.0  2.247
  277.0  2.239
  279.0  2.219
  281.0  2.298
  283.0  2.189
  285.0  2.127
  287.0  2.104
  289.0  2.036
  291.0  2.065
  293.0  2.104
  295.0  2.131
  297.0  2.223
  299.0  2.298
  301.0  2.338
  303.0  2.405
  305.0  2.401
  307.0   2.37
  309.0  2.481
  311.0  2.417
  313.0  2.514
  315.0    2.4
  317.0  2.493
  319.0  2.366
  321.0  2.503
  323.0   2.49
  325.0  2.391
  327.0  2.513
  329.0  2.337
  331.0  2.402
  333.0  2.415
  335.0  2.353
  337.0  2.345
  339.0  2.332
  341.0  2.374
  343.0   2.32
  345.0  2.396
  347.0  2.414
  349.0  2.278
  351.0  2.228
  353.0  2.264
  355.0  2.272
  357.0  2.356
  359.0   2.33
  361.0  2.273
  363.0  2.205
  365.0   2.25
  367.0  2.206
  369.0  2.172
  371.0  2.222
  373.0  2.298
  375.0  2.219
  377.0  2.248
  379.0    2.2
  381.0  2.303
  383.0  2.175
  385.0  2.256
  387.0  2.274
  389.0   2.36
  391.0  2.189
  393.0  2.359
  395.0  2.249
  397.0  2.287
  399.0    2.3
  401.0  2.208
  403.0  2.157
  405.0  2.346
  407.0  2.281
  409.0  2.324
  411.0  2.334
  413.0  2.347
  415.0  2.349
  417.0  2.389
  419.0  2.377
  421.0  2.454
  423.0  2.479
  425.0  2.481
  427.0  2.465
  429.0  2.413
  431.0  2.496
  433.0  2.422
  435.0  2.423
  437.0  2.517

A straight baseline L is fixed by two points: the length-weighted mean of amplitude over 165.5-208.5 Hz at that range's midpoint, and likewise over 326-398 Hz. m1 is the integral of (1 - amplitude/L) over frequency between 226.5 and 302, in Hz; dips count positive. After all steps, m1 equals 6.0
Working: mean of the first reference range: 2.66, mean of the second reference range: 2.3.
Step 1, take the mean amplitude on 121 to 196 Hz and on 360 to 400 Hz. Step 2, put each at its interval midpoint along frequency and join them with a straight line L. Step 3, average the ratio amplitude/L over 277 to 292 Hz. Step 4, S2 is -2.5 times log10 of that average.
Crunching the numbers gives 0.10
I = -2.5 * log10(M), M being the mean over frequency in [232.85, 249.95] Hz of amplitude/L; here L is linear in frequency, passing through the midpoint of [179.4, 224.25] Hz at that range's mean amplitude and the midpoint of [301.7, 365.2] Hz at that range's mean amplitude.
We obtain 0.07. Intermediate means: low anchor 2.63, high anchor 2.37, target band 2.39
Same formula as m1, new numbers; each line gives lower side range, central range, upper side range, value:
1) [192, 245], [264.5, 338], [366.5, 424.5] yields 3.6 Hz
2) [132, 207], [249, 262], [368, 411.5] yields 0.5 Hz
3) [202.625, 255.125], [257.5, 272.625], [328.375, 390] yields 0.8 Hz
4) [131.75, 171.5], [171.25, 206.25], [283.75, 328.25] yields -3.7 Hz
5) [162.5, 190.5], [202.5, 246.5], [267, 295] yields -1.8 Hz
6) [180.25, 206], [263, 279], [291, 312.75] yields 1.1 Hz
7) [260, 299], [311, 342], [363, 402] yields -2.6 Hz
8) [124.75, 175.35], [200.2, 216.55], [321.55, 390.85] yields -1.4 Hz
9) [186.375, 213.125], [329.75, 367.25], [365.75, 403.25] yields 0.2 Hz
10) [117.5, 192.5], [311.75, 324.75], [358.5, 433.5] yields -0.5 Hz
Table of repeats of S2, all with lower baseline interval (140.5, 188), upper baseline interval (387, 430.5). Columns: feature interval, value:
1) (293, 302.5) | 0.08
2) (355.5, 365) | 0.04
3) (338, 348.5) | 0.01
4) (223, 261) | 0.02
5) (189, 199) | -0.07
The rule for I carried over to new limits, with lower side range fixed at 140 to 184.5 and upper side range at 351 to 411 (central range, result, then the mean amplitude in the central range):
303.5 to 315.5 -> -0.041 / 2.43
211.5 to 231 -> -0.033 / 2.51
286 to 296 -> 0.133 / 2.09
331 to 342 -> -0.026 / 2.37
